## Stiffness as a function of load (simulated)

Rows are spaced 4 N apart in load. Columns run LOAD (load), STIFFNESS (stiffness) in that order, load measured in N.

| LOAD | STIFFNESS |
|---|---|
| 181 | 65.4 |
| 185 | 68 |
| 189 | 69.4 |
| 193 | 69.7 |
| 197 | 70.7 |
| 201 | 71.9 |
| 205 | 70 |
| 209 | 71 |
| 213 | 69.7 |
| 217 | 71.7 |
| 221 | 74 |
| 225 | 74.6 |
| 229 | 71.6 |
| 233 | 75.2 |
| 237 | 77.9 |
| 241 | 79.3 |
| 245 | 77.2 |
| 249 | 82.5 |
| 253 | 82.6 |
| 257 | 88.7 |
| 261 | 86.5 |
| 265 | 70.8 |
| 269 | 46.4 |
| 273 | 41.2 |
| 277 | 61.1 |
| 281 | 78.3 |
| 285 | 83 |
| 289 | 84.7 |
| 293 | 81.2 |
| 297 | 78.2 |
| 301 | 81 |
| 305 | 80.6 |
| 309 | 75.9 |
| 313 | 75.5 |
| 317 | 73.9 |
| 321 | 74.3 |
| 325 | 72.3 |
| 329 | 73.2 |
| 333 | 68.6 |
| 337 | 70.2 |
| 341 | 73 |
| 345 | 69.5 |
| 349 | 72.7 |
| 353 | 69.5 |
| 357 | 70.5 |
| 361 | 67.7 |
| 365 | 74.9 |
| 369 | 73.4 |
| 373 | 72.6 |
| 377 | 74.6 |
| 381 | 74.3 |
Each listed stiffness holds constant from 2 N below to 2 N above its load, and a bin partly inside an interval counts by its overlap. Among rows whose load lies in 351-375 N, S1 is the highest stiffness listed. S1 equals 74.9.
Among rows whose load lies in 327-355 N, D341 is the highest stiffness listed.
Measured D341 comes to 73.2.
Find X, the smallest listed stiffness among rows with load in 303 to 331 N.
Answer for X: 72.3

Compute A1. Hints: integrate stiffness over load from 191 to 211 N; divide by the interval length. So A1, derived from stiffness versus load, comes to 70.7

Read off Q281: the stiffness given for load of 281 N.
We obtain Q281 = 78.3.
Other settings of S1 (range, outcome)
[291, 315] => 81.2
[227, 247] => 79.3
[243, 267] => 88.7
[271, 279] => 61.1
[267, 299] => 84.7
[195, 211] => 71.9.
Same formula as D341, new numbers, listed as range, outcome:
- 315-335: 74.3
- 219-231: 74.6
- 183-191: 69.4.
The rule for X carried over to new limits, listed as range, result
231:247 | 75.2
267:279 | 41.2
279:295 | 78.3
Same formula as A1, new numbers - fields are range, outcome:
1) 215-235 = 73.4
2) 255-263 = 87.6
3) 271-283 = 60.2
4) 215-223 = 72.8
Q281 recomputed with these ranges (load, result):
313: 75.5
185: 68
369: 73.4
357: 70.5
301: 81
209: 71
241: 79.3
